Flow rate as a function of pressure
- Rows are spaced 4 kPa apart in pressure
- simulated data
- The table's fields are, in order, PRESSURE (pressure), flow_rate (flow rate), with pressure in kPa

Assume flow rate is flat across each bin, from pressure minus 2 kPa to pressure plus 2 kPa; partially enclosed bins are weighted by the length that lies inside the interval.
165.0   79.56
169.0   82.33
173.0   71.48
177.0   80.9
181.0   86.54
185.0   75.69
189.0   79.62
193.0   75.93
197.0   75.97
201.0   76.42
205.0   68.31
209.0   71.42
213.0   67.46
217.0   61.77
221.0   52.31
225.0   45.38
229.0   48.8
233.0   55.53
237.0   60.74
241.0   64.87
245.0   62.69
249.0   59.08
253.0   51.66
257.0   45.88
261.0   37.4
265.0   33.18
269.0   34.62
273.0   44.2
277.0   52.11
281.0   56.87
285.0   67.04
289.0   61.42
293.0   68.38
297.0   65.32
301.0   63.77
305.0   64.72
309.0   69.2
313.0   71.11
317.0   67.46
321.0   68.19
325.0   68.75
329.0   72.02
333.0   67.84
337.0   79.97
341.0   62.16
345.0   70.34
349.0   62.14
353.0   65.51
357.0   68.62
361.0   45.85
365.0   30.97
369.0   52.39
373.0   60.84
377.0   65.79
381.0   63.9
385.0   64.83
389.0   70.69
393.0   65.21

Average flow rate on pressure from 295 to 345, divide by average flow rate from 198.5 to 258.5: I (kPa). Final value 1.15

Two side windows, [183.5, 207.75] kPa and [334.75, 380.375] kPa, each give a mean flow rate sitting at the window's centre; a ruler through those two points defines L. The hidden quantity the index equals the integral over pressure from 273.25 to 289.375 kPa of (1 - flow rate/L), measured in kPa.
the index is 2.4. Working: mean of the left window 75.2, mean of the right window 60.6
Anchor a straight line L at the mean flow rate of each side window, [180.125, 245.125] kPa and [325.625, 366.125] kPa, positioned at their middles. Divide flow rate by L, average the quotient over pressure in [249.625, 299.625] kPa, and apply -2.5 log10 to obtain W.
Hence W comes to 0.24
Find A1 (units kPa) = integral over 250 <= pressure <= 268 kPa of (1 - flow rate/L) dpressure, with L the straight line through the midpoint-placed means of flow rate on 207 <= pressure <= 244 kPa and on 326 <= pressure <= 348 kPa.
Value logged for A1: 5.7 kPa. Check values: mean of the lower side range 58.8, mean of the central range 42.6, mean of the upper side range 70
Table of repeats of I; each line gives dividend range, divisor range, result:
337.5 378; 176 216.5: 0.79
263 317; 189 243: 0.91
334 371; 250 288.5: 1.25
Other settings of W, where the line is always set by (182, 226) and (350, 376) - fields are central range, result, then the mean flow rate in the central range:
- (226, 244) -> 0.16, 57.1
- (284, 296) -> -0.07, 65.5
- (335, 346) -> -0.24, 70.9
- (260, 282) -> 0.42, 42.7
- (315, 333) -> -0.18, 69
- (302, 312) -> -0.12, 67.1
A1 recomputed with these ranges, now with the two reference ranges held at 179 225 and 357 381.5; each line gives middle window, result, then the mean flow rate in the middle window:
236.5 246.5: 0.56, 63.1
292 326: -4.21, 67.4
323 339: -3.99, 72.1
